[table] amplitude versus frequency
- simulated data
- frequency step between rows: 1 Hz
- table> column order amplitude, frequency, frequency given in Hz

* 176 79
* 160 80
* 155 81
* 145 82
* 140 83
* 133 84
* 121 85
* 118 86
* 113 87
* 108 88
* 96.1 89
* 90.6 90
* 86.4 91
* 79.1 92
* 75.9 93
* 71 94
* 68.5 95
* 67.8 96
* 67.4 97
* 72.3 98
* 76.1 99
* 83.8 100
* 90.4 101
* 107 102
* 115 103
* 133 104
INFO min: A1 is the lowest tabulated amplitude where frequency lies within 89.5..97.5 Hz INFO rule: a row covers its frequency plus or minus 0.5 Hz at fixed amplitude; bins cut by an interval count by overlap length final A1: 67.4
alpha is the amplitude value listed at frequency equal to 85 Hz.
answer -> 121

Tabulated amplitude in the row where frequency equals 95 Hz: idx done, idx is 68.5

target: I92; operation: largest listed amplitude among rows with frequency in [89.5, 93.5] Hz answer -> 90.6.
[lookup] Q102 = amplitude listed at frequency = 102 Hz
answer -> 107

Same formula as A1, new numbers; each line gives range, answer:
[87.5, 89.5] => 96.1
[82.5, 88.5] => 108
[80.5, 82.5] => 145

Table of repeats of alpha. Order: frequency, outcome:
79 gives 176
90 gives 90.6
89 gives 96.1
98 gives 72.3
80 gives 160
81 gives 155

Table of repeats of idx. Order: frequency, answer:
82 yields 145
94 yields 71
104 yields 133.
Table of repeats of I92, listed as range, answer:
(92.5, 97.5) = 75.9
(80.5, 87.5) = 155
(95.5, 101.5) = 90.4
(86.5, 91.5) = 113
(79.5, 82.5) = 160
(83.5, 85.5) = 133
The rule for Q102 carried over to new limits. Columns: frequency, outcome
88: 108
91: 86.4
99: 76.1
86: 118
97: 67.4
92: 79.1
